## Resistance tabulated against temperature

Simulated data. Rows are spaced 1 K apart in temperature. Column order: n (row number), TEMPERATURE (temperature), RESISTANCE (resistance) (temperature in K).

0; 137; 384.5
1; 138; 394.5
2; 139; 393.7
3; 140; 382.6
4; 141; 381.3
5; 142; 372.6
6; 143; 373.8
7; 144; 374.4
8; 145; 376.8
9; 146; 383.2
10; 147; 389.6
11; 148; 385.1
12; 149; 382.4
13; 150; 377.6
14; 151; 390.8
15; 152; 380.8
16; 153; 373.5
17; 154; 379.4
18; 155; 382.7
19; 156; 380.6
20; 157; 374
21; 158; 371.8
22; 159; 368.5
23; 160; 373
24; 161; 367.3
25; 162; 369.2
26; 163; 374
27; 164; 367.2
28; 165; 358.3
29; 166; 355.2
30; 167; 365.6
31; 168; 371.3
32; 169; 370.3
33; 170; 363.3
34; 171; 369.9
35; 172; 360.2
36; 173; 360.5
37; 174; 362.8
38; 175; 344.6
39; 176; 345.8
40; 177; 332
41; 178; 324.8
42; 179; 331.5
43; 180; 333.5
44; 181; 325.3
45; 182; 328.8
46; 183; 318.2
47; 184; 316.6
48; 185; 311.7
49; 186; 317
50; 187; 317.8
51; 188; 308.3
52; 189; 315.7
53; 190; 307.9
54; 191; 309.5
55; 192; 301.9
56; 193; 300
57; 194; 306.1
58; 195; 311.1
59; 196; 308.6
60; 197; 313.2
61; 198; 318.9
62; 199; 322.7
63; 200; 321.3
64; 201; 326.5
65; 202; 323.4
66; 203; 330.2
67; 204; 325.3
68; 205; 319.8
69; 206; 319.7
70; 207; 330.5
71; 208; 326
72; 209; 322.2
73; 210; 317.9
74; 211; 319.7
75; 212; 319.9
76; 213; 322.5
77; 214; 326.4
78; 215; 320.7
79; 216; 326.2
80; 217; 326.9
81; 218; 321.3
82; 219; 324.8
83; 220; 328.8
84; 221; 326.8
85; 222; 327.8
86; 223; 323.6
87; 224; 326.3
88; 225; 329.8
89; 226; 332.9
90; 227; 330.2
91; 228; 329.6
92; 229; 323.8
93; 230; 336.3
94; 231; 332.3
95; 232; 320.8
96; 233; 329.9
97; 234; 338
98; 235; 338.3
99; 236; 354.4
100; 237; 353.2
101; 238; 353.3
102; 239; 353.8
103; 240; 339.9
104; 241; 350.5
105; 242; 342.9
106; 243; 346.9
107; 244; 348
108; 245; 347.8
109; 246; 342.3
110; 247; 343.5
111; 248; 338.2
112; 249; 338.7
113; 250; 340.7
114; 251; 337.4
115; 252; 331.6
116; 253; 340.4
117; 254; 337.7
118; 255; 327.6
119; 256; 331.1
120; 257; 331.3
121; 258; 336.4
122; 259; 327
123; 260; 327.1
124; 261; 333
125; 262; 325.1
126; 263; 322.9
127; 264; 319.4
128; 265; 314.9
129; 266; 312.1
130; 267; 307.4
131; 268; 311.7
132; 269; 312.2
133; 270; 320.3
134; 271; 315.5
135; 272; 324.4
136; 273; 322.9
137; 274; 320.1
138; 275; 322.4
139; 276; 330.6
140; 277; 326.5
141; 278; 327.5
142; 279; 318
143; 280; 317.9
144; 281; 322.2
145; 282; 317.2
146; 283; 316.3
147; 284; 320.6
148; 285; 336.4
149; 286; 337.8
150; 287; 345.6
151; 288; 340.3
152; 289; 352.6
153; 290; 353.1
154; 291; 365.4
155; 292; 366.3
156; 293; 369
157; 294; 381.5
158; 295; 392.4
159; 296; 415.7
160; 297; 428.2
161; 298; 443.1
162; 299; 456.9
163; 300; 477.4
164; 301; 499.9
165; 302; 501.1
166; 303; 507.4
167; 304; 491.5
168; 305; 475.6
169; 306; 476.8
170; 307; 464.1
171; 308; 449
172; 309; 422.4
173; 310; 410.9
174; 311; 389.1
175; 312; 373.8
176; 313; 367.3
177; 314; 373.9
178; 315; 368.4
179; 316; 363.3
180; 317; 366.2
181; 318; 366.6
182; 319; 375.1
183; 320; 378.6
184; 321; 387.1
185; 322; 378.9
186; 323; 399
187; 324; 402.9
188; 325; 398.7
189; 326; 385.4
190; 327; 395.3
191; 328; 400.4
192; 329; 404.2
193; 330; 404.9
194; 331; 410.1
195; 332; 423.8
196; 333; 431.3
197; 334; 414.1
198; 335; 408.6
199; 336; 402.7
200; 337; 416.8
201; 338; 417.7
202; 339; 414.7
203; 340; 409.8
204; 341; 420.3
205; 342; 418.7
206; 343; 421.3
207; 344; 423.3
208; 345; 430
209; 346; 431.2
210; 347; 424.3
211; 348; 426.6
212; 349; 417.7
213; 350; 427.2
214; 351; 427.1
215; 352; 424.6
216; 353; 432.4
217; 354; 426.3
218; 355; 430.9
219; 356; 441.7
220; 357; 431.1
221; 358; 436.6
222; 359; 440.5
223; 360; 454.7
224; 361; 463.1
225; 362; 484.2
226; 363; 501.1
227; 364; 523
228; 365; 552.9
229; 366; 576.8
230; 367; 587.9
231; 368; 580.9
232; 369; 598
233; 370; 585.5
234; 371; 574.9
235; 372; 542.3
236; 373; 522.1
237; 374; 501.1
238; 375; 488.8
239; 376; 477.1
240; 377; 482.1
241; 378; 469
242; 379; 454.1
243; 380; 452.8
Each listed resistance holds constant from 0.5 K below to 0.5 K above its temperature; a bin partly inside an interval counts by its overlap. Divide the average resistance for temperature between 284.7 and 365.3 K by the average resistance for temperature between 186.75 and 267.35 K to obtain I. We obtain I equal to 1.3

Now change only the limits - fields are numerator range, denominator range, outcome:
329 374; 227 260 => 1.36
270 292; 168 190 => 0.98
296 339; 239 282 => 1.26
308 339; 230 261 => 1.17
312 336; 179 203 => 1.24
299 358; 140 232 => 1.23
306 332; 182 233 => 1.23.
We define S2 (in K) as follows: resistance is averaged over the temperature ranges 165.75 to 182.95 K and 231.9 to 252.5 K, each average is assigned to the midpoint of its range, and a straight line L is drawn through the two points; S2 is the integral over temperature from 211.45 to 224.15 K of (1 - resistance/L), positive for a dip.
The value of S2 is 0.7 K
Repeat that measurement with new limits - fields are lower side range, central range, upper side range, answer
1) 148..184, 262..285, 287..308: 5.3 K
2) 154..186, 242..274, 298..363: 5.1 K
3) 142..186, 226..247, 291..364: 2.6 K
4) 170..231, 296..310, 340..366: -2.0 K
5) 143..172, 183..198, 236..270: 2.1 K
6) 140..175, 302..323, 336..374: 1.7 K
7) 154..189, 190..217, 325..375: 3.7 K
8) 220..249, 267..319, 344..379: 3.6 K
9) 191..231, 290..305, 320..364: -1.7 K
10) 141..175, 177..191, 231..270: 1.6 K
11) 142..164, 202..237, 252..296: 2.5 K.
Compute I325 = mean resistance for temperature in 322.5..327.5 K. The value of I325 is 396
